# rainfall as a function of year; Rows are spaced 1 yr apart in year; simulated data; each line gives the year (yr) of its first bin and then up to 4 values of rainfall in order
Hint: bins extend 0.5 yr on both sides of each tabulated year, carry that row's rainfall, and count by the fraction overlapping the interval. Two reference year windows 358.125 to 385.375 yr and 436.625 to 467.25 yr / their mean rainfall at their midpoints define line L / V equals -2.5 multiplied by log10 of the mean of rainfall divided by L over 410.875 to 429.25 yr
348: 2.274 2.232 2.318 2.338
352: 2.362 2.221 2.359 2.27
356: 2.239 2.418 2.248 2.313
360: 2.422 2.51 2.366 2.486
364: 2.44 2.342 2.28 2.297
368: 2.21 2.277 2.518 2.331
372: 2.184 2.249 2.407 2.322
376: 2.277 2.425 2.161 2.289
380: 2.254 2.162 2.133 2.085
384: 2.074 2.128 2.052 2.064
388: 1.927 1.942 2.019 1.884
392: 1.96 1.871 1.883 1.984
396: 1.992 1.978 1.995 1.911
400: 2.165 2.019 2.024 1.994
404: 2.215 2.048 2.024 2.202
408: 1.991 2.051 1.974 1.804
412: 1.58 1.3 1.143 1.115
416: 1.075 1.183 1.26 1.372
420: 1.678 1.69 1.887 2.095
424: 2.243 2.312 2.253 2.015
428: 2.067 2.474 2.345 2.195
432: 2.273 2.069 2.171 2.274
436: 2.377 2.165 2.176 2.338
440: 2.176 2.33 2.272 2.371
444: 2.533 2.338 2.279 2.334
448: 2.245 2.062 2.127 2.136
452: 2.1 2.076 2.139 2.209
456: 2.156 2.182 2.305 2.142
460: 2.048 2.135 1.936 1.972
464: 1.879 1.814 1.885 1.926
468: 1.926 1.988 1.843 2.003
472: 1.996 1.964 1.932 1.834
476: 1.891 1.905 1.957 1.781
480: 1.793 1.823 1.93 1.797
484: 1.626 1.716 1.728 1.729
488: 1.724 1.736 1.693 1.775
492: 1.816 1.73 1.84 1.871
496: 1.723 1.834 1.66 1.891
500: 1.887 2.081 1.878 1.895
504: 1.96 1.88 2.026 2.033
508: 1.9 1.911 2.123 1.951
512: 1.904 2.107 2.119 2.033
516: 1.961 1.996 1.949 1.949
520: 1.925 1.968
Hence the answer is 0.28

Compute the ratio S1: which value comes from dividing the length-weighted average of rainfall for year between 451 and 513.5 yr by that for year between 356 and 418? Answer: 0.9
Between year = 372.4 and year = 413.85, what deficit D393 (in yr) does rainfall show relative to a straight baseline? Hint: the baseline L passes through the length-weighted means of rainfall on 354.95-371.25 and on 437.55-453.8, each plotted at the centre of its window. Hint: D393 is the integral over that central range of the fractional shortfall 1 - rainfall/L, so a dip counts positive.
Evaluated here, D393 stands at 5.0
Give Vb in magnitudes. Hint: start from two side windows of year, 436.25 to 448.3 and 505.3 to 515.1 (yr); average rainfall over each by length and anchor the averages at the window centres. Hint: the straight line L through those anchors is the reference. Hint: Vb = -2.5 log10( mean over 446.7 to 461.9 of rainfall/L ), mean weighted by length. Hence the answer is 0.05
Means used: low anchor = 2.3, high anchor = 2.01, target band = 2.15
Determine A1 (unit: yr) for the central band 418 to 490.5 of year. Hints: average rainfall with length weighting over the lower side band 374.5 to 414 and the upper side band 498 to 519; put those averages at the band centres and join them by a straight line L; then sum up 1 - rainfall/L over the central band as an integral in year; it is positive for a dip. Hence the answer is -1.6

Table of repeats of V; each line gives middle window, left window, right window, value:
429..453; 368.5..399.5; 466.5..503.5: -0.15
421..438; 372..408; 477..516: -0.09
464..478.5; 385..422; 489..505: -0.05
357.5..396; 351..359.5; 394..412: -0.01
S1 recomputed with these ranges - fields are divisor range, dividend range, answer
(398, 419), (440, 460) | 1.27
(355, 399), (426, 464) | 1.00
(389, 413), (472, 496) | 0.92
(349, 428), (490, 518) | 0.93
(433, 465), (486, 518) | 0.87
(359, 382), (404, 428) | 0.76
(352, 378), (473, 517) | 0.80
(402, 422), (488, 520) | 1.13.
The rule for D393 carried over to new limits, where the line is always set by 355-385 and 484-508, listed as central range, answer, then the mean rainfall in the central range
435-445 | -1.3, 2.3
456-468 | -0.4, 2.02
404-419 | 3.6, 1.64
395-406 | 0.8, 2.03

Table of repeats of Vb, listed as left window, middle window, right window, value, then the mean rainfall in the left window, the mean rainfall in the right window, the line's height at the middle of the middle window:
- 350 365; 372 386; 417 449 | 0.03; 2.35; 2.13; 2.29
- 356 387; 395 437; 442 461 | 0.16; 2.28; 2.21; 2.24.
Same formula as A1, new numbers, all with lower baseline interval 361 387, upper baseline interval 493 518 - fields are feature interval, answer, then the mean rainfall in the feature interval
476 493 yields 1.7 yr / 1.78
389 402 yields 1.4 yr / 1.97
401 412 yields 0.9 yr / 2.01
